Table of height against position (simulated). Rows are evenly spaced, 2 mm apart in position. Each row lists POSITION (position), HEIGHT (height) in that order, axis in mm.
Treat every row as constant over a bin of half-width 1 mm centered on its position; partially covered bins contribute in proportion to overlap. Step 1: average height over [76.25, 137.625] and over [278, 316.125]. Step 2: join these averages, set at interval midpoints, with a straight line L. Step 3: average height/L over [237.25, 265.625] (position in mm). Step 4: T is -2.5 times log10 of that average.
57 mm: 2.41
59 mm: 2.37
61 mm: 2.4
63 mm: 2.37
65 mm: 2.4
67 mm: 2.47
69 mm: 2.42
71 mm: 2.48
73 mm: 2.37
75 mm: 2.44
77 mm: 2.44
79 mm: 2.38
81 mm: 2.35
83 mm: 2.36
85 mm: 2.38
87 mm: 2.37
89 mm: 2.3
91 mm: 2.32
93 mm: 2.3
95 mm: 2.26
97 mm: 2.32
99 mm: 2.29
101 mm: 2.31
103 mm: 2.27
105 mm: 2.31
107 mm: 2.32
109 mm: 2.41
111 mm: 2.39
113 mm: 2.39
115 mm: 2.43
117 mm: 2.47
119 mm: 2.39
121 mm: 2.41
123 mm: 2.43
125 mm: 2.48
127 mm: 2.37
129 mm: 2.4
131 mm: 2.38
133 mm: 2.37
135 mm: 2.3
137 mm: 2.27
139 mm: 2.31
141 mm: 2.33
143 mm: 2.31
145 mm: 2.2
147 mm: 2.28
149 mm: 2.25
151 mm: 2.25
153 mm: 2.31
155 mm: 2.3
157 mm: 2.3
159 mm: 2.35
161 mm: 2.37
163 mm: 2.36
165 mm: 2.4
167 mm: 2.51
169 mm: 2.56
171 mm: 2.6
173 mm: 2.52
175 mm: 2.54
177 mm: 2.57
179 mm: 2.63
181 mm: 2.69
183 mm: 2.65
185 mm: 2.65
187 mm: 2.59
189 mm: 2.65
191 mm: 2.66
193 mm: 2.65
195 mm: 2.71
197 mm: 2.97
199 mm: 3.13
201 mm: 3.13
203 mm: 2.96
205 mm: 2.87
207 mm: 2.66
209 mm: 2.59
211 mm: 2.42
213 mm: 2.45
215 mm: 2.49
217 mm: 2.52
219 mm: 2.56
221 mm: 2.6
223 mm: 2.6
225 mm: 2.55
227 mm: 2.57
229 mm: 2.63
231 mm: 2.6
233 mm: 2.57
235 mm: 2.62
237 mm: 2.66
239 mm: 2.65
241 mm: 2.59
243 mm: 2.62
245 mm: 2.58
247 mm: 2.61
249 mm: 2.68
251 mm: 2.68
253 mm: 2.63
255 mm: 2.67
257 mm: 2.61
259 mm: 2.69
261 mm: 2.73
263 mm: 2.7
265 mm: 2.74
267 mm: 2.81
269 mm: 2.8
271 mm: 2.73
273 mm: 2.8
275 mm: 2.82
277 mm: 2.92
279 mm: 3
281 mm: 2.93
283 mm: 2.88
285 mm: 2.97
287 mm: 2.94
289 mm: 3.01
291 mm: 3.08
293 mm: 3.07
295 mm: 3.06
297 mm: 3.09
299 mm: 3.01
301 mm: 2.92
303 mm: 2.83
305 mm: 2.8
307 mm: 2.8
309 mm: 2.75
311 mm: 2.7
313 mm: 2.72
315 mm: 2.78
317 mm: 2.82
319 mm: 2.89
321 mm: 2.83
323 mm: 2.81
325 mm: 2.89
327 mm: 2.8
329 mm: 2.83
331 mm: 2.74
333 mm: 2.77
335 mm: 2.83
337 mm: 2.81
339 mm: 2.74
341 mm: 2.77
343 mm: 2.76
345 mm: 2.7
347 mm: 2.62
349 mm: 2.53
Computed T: 0.05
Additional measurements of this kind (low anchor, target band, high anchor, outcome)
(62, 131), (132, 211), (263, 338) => 0.01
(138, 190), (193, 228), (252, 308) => -0.04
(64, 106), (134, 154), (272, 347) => 0.10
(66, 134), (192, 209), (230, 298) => -0.10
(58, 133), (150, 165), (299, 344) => 0.08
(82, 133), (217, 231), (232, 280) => 0.02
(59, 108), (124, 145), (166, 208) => 0.08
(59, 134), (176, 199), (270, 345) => -0.04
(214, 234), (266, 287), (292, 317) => -0.04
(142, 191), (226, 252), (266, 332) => 0.03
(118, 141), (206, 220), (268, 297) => 0.06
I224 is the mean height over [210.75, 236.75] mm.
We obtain 2.56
